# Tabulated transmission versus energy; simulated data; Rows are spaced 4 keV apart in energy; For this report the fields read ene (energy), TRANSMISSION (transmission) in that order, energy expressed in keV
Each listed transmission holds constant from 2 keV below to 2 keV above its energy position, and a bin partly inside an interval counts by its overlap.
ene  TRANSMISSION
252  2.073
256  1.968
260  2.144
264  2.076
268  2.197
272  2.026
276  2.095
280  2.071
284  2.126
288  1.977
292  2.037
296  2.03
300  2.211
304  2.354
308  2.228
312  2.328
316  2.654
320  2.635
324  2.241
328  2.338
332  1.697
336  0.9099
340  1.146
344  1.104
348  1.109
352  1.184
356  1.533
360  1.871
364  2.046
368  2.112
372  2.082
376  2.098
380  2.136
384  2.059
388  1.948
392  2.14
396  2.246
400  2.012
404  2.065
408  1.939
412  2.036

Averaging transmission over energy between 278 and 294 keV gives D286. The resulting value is 2.05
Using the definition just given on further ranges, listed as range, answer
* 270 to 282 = 2.06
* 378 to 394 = 2.07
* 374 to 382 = 2.12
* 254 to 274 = 2.08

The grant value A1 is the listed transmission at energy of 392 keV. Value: 2.14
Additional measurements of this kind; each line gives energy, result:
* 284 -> 2.126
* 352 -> 1.184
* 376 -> 2.098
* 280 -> 2.071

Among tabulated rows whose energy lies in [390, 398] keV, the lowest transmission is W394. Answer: 2.14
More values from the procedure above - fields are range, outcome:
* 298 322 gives 2.211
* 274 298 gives 1.977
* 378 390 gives 1.948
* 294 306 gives 2.03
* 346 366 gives 1.109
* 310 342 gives 0.9099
